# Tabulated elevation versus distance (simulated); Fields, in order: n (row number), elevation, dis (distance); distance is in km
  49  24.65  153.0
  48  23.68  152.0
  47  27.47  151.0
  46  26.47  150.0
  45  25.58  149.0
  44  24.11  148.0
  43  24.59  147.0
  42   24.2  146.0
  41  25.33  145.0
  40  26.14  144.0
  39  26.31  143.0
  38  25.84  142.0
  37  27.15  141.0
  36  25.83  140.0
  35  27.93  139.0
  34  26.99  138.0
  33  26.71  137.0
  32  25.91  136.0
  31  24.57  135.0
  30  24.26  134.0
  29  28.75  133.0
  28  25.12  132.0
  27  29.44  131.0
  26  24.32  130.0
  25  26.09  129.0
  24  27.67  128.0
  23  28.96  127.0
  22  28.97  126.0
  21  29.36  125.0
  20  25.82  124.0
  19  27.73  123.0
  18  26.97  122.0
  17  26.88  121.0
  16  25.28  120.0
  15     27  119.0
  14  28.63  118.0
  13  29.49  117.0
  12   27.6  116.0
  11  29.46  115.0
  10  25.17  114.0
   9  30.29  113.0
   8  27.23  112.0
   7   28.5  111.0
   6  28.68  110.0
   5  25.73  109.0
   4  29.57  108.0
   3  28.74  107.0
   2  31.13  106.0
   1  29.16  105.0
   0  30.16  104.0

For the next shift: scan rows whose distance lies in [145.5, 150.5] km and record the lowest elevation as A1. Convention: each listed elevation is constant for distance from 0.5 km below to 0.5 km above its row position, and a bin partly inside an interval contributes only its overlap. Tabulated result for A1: 24.11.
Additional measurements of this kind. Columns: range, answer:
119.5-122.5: 25.28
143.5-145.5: 25.33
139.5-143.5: 25.83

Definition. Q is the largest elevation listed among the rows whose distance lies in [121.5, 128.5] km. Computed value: 29.36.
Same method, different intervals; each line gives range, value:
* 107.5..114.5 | 30.29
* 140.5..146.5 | 27.15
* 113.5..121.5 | 29.49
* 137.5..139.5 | 27.93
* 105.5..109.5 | 31.13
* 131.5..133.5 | 28.75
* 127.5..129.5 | 27.67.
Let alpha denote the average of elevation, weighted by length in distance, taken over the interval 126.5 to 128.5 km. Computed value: 28.3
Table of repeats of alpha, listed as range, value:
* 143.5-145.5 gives 25.7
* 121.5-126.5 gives 27.8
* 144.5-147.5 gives 24.7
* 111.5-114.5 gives 27.6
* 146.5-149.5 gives 24.8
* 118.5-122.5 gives 26.5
